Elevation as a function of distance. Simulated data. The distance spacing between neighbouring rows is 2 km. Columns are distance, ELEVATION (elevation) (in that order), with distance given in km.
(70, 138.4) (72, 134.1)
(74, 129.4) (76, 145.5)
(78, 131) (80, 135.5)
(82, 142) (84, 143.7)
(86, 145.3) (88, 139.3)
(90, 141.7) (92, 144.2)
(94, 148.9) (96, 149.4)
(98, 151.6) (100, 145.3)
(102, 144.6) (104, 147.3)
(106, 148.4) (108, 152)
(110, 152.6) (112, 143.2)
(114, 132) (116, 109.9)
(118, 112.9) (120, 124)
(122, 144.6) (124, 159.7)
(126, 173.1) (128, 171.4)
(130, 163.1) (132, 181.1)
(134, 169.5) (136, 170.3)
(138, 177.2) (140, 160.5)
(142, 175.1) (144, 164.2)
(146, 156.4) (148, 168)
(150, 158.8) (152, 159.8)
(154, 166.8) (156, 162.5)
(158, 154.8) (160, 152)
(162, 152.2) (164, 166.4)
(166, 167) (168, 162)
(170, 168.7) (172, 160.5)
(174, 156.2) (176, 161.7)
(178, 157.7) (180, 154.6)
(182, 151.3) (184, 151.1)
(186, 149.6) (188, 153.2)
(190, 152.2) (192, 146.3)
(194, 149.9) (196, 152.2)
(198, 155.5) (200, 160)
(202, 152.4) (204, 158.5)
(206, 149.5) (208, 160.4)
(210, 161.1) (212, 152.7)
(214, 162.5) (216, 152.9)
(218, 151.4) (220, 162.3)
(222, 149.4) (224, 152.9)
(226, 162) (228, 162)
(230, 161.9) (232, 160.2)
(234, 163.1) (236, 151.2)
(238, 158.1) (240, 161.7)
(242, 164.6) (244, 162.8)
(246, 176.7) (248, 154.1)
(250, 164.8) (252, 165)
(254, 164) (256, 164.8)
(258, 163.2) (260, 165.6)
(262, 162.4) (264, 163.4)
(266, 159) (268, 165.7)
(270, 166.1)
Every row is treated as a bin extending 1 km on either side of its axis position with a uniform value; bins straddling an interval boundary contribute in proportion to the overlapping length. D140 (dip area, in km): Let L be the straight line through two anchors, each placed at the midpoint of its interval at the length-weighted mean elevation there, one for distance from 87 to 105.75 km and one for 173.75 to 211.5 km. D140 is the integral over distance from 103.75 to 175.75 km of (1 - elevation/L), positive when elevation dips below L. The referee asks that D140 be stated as -3.4 km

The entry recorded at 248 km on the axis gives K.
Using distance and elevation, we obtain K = 154.1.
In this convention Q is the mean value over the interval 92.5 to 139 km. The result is 151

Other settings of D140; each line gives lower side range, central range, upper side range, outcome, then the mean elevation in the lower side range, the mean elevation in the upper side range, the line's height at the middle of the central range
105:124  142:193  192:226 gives -4.0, 137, 155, 147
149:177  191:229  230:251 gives 1.4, 161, 162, 161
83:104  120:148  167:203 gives -2.9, 145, 155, 150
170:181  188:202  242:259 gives 0.7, 159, 164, 160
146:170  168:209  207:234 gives 1.1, 161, 158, 160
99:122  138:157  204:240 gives -2.6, 138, 157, 144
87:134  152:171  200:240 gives -1.2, 147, 157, 152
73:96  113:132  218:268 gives 0.1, 141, 161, 146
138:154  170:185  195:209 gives 0.2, 164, 156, 159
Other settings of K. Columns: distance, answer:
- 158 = 154.8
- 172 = 160.5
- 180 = 154.6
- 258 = 163.2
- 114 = 132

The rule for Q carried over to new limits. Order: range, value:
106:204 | 156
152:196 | 157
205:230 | 157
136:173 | 163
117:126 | 139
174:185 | 155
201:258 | 159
